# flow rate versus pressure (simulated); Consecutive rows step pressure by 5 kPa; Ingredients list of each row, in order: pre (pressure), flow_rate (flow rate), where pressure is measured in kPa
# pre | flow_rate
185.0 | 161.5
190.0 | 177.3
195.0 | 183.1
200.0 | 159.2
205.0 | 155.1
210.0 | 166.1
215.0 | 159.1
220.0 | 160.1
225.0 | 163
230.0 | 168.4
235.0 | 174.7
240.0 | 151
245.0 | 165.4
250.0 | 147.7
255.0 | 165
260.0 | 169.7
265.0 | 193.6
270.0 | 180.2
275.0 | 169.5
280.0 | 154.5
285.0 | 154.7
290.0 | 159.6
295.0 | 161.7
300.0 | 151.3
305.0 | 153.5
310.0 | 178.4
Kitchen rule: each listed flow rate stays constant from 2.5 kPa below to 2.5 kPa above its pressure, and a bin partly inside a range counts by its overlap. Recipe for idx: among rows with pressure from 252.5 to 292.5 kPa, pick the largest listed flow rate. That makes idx 193.6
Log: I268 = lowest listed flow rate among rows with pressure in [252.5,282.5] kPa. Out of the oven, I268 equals 154.5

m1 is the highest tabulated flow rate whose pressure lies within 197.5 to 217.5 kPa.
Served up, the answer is 166.1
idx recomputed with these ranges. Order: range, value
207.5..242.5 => 174.7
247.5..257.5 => 165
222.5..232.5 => 168.4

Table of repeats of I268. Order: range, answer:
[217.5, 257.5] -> 147.7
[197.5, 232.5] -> 155.1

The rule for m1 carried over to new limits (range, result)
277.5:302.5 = 161.7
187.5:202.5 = 183.1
